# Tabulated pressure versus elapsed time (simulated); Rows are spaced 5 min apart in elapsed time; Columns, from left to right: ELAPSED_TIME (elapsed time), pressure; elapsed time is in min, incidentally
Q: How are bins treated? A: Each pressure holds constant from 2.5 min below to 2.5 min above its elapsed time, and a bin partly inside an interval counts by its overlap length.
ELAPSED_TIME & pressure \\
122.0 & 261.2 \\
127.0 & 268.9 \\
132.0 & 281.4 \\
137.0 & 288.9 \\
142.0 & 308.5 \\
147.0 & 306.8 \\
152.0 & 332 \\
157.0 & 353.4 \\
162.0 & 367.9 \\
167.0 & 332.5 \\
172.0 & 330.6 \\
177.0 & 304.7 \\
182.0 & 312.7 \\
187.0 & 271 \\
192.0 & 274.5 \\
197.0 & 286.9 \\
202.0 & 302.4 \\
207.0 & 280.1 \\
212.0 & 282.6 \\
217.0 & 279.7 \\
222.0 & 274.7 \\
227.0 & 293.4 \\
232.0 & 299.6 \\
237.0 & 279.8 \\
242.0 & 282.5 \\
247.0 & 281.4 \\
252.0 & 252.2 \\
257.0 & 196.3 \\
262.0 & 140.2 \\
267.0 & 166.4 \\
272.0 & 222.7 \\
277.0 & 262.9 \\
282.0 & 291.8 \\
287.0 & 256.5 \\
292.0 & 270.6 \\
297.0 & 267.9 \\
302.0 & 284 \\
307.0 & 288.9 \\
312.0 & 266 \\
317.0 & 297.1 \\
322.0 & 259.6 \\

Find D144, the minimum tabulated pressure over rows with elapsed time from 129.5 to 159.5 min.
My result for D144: 281.4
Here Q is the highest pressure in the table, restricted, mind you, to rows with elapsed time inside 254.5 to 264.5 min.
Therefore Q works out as 196.3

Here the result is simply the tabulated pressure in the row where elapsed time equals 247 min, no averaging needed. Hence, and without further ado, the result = 281.4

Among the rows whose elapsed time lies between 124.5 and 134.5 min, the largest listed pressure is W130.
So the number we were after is 281.4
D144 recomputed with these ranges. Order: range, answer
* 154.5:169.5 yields 332.5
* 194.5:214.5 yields 280.1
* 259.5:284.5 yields 140.2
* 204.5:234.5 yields 274.7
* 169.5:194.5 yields 271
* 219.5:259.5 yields 196.3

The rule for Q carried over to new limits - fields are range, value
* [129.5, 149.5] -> 308.5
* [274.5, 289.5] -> 291.8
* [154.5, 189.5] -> 367.9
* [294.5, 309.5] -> 288.9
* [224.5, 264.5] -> 299.6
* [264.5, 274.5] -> 222.7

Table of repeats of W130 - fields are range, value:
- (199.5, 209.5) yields 302.4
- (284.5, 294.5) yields 270.6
